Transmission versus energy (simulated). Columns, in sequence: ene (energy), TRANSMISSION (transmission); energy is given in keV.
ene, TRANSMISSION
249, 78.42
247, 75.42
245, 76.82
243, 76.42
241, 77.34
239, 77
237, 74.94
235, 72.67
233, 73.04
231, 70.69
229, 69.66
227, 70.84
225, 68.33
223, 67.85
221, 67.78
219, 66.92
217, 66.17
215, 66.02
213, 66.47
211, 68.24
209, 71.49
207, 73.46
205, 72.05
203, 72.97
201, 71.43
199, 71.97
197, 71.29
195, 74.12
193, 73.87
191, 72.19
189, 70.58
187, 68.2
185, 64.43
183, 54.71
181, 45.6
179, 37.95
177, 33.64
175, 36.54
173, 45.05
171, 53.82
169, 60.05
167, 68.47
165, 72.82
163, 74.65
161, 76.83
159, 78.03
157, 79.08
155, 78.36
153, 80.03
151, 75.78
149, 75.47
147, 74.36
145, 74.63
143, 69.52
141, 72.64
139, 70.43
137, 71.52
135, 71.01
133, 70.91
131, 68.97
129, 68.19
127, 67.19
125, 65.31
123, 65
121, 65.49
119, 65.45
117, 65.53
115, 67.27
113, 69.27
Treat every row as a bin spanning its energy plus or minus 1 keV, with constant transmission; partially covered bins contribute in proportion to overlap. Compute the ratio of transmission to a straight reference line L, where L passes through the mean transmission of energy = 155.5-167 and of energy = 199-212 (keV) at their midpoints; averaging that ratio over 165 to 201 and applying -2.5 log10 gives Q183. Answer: 0.23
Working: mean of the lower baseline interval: 75.7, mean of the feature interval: 59.7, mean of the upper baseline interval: 71.6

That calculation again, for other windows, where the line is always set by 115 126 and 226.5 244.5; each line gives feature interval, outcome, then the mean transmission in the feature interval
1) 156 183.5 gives 0.179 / 58.4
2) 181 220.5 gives 0.041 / 68.7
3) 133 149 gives -0.080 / 72.2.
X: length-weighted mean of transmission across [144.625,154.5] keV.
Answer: 76.3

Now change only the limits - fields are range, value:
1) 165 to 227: 63.7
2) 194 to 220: 70.2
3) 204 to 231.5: 69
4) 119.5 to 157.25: 71.6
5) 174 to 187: 47.2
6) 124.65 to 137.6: 69.1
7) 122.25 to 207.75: 67.3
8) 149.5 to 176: 67.8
